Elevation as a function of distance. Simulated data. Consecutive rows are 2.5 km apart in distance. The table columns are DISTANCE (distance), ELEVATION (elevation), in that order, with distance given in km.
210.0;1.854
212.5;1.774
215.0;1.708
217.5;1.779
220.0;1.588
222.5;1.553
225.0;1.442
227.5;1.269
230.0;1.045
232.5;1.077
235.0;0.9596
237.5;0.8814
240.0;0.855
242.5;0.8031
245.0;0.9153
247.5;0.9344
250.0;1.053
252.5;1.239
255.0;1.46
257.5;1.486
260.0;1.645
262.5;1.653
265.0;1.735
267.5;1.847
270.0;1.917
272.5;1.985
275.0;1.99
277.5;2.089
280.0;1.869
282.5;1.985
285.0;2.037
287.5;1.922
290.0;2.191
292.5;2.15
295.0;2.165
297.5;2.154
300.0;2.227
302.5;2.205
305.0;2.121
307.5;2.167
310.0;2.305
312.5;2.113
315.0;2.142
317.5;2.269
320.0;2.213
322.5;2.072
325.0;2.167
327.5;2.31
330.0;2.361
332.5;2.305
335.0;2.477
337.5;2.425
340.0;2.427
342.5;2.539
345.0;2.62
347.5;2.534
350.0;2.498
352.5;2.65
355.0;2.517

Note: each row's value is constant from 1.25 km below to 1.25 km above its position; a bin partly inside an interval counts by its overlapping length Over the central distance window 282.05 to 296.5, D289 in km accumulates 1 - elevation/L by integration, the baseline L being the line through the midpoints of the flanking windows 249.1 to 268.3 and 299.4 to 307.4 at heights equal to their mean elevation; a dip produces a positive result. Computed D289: -0.8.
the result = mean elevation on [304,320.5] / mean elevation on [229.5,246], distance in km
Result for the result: 2.4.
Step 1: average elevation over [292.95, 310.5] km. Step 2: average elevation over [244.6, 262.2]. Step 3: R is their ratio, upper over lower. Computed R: 1.7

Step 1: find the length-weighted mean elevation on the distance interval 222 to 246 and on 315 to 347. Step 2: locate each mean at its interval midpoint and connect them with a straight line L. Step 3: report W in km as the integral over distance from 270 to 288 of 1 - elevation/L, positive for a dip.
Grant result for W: -3.5 km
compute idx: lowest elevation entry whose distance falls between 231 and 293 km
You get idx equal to 0.8031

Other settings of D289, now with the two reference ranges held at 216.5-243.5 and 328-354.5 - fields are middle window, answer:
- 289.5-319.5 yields -1.9 km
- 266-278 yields -1.9 km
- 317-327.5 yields 0.3 km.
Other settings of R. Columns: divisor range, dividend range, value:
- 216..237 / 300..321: 1.65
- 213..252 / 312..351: 1.95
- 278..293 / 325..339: 1.17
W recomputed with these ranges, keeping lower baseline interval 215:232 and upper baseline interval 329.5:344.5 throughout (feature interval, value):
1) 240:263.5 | 6.7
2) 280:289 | 0.0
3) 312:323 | 0.5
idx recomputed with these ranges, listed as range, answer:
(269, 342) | 1.869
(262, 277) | 1.653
